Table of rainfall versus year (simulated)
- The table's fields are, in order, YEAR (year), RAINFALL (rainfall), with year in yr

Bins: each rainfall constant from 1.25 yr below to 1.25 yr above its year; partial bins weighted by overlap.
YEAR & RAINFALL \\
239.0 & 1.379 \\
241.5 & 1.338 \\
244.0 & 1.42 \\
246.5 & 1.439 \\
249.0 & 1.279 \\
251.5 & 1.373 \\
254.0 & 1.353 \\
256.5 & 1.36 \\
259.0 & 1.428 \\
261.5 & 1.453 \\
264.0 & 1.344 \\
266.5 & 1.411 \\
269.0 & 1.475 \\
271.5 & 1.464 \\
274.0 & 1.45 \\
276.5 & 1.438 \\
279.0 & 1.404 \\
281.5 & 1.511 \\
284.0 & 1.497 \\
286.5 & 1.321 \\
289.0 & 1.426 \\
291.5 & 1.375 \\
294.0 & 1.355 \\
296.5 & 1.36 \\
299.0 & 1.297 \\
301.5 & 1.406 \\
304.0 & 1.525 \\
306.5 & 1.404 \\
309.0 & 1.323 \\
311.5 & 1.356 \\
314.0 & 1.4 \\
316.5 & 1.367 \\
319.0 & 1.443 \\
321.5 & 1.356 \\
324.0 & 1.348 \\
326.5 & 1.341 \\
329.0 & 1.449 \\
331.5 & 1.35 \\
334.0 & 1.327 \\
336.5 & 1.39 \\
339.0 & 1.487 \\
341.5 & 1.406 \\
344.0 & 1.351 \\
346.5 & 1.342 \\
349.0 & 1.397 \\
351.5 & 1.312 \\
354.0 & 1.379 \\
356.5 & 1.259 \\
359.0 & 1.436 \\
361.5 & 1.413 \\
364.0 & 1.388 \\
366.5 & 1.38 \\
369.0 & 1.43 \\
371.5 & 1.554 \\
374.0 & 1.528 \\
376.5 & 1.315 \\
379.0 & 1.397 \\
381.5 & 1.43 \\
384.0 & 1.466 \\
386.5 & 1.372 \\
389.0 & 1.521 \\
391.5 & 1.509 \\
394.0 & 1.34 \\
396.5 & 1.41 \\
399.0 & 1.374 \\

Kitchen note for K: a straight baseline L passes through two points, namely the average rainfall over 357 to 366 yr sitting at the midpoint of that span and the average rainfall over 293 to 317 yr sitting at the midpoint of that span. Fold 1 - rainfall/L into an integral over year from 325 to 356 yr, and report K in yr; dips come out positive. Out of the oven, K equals 0.4 yr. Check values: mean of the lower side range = 1.38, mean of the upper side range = 1.4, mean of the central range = 1.37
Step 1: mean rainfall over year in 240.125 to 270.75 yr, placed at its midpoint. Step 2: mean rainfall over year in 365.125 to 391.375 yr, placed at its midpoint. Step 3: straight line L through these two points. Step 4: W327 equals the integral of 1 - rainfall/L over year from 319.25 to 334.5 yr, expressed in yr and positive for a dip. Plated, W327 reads 0.6 yr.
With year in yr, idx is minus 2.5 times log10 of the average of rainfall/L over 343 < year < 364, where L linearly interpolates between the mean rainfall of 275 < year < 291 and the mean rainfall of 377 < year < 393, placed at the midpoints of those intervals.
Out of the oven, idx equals 0.06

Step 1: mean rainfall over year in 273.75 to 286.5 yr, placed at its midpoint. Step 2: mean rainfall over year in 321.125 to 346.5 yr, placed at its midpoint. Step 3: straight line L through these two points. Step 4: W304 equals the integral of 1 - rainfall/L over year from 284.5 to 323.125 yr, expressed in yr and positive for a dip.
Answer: 0.93 yr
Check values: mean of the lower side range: 1.45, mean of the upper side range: 1.38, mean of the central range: 1.38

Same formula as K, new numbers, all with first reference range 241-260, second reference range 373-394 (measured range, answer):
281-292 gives -0.3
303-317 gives 0.1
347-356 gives 0.4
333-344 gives 0.1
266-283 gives -0.8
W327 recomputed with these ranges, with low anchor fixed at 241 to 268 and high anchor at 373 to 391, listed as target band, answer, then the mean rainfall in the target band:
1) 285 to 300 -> 0.4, 1.36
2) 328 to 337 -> 0.2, 1.38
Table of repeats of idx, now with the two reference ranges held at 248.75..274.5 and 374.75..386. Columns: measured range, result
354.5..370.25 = 0.016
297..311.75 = 0.014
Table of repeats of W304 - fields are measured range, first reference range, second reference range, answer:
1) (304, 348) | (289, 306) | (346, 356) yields -0.44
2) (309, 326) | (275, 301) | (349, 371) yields 0.24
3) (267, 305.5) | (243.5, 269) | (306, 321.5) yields -1.00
